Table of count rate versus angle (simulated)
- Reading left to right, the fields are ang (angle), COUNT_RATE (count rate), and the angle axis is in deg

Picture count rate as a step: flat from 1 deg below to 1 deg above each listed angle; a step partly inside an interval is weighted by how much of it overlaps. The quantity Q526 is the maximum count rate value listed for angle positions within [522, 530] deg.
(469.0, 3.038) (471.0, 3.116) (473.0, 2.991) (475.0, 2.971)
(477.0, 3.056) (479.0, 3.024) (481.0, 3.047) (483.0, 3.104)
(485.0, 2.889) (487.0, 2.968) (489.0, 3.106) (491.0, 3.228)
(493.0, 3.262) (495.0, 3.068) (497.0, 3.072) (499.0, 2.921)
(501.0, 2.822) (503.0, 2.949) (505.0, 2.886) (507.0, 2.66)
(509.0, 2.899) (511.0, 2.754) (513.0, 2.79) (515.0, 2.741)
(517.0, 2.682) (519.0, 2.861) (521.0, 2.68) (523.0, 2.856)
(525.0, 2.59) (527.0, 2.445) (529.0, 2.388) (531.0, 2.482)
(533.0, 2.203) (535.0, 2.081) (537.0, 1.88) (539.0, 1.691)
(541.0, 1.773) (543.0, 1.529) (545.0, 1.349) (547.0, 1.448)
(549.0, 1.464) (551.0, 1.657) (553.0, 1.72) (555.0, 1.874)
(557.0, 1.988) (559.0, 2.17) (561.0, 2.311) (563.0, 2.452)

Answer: 2.856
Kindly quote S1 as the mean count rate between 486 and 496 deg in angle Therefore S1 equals 3.13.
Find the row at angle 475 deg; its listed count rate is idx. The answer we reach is 2.971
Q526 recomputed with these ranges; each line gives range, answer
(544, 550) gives 1.464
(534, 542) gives 2.081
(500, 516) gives 2.949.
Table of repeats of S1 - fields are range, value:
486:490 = 3.04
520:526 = 2.71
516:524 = 2.77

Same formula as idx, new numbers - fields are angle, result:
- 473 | 2.991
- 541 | 1.773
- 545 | 1.349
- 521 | 2.68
